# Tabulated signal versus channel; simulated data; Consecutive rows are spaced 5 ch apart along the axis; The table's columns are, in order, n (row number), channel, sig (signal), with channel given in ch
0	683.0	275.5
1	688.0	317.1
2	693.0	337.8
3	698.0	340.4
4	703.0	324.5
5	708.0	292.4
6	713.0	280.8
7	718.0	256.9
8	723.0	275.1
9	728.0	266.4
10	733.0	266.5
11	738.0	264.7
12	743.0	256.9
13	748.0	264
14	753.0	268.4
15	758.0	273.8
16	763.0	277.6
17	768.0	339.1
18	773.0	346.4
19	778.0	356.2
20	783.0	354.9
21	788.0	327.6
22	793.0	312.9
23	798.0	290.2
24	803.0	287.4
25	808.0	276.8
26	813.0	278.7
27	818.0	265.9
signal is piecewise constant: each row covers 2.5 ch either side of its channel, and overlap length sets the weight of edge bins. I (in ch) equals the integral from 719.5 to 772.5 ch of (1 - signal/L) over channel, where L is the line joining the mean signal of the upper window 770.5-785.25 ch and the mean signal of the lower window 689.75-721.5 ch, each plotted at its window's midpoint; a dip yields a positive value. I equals 8.6 ch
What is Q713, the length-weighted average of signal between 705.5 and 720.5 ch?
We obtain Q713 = 277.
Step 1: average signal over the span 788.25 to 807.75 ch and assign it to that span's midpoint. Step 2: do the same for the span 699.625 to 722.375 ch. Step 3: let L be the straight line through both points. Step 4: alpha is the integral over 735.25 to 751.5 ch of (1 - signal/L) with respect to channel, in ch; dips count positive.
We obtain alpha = 1.7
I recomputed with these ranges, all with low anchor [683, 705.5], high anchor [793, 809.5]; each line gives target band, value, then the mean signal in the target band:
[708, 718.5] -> 1.36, 277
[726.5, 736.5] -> 1.46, 266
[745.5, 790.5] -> -1.84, 312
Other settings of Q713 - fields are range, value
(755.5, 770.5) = 297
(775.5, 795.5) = 338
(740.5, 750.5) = 260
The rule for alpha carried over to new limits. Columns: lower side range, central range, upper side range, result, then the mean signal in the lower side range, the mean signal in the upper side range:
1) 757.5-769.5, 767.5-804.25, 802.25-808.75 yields -4.85 ch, 297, 282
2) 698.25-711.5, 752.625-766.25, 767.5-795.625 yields 2.21 ch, 312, 339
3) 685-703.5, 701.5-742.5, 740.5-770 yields 4.04 ch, 329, 279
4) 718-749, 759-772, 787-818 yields -1.46 ch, 265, 292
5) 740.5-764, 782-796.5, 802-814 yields -2.65 ch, 268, 280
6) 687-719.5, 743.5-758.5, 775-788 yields 3.02 ch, 308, 350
